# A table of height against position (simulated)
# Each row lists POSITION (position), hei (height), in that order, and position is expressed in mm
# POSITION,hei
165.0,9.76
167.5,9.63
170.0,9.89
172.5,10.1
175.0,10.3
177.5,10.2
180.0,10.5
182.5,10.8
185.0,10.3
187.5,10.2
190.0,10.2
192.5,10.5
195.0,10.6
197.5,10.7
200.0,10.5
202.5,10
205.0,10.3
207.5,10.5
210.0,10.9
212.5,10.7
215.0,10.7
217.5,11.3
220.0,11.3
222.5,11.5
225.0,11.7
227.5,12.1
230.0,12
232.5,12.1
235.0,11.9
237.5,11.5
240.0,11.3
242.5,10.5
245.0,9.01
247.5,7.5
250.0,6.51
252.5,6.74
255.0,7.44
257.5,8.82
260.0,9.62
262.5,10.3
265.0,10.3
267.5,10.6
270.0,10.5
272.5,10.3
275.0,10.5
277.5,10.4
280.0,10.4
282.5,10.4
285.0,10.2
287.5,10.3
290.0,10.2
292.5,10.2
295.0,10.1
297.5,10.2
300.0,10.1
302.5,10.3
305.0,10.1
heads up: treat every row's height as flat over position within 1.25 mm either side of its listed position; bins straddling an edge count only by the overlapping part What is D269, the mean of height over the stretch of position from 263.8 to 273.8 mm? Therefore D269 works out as 10.4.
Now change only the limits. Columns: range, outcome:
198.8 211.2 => 10.4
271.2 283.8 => 10.4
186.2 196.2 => 10.4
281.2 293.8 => 10.3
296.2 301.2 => 10.2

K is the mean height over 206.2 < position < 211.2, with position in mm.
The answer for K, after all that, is 10.7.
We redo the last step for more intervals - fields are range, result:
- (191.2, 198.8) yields 10.6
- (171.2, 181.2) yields 10.3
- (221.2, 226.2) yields 11.6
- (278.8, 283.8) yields 10.4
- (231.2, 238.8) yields 11.8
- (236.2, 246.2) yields 10.6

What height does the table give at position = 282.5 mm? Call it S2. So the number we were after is 10.4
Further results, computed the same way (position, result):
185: 10.3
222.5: 11.5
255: 7.44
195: 10.6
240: 11.3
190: 10.2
